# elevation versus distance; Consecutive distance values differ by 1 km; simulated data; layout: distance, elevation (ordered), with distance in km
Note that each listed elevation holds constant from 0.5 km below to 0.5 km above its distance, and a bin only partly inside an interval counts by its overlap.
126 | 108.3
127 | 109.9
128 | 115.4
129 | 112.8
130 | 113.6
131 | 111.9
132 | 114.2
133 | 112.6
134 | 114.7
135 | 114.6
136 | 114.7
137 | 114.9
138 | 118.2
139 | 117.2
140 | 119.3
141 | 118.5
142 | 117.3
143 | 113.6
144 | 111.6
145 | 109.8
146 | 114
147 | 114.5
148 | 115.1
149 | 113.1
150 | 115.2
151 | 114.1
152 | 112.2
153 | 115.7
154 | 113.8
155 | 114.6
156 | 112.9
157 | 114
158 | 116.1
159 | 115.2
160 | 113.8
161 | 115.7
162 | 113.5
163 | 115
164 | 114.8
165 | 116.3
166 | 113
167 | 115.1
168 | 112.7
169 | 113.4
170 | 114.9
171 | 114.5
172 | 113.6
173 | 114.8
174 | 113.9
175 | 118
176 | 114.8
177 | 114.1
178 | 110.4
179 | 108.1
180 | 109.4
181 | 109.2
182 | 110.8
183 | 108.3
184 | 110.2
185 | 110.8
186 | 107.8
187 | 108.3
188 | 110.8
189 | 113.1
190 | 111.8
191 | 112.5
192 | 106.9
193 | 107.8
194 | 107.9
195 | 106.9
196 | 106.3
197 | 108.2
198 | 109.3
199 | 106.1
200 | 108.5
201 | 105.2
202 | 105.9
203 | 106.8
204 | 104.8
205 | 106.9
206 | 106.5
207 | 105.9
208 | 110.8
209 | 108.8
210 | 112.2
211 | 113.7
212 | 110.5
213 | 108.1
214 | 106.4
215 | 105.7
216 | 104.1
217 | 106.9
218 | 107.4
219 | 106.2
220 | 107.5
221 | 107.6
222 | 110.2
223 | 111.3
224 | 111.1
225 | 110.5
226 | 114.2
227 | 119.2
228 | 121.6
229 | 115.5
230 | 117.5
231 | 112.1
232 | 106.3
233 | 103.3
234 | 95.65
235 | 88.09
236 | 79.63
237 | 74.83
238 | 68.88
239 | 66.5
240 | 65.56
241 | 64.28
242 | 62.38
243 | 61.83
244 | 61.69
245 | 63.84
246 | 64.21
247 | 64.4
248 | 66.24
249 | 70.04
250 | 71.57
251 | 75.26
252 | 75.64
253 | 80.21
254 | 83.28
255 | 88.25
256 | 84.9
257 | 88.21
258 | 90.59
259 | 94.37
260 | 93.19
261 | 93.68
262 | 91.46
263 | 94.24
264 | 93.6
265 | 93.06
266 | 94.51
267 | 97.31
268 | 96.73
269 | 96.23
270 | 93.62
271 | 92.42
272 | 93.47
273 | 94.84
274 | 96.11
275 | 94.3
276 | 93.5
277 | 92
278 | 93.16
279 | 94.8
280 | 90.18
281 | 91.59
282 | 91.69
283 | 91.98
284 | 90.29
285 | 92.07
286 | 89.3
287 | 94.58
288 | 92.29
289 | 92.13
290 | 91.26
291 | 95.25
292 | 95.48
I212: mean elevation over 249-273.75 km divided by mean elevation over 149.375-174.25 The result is 0.78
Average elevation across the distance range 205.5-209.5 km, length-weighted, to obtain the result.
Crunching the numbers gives 108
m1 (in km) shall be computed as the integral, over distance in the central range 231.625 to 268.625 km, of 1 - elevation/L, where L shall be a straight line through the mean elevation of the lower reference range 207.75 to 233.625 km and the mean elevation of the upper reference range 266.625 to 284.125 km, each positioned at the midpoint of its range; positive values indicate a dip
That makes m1 7.22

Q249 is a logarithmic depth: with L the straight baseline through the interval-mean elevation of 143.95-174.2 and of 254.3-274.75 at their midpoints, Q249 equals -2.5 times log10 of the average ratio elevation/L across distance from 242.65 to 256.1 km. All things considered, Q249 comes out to 0.31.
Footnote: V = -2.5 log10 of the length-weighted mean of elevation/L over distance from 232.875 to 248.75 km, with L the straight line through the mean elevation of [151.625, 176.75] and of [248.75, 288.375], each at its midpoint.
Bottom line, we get 0.33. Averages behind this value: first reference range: 114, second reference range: 90.3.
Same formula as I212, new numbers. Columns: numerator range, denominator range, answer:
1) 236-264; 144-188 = 0.68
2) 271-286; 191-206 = 0.87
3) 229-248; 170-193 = 0.71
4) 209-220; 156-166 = 0.94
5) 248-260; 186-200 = 0.75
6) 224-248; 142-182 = 0.77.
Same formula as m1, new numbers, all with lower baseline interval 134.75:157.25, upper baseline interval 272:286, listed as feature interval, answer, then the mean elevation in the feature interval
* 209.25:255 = 3.85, 92.3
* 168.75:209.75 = -0.85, 110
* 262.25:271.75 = 0.02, 94.5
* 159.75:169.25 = -0.23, 114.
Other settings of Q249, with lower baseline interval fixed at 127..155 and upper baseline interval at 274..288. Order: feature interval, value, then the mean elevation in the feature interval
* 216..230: -0.101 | 111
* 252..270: 0.052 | 91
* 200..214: -0.042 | 108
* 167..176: -0.047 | 115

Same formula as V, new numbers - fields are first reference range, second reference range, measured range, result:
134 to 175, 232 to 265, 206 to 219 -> -0.17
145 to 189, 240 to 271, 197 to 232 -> -0.14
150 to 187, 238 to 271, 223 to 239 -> -0.14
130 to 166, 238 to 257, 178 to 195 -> -0.12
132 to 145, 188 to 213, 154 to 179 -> -0.02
